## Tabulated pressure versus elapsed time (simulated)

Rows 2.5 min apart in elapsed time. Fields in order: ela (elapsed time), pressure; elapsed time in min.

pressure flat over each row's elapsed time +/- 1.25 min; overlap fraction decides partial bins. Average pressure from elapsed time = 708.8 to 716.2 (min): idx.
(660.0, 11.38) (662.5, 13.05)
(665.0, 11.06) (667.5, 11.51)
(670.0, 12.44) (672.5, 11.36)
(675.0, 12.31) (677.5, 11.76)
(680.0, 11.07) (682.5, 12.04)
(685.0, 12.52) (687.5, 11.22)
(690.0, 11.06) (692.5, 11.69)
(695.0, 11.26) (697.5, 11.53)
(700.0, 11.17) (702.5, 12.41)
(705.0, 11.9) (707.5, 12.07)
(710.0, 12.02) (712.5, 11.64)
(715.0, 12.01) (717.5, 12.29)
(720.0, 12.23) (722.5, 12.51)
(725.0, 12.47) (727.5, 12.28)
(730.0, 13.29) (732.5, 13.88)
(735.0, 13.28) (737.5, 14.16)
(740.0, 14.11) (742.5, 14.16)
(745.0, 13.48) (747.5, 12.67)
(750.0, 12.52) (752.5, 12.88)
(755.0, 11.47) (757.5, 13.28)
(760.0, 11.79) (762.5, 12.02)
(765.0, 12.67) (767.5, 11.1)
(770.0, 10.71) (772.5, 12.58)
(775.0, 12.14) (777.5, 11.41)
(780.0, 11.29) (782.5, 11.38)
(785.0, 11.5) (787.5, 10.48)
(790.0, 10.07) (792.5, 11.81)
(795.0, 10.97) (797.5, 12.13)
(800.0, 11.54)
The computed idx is 11.9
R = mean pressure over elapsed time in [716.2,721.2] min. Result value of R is 12.3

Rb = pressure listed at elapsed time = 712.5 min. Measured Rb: 11.64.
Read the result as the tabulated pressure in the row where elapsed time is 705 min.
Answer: 11.9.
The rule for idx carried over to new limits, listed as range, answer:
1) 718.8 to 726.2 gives 12.4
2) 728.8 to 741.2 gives 13.7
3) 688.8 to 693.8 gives 11.4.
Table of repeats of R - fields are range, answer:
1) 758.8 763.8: 11.9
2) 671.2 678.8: 11.8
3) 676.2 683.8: 11.6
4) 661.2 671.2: 12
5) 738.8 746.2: 13.9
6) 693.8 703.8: 11.6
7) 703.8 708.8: 12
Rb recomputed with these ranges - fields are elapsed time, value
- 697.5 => 11.53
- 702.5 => 12.41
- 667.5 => 11.51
